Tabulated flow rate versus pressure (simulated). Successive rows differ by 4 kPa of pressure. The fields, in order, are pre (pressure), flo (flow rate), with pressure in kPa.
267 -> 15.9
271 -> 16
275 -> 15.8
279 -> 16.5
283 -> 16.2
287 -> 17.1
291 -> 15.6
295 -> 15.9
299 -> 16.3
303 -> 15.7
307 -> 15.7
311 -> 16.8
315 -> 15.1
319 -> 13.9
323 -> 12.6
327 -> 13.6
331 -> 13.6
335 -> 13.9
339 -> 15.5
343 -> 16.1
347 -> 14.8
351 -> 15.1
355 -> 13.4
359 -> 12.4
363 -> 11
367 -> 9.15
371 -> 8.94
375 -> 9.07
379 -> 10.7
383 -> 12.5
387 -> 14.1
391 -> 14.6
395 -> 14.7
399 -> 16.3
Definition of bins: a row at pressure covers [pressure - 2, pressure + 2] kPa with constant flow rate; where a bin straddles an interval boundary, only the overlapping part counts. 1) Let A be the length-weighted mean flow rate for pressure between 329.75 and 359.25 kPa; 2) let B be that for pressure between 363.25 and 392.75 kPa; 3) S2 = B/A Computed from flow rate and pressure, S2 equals 0.8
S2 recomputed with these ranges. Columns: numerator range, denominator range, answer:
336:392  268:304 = 0.78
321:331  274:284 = 0.81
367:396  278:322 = 0.75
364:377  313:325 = 0.66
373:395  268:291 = 0.76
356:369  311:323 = 0.76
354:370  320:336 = 0.83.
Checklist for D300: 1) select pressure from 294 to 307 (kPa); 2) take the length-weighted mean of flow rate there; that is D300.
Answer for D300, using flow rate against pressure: 15.9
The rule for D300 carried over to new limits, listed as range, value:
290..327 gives 15.2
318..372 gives 13.2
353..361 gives 12.9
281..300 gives 16.2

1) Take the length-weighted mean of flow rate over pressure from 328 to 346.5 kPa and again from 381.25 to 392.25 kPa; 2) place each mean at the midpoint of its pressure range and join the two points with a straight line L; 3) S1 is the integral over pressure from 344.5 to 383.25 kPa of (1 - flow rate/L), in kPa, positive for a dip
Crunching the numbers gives 6.7 kPa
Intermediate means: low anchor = 14.7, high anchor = 13.7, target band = 11.7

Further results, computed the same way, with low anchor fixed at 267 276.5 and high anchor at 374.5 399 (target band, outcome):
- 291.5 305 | -0.6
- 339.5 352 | -1.1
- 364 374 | 3.2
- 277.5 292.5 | -0.8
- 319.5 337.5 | 1.3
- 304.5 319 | -0.6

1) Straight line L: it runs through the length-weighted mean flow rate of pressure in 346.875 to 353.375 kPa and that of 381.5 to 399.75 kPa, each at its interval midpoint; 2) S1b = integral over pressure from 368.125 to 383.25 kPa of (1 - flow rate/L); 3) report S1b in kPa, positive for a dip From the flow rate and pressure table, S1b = 4.75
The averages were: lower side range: 14.9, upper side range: 14.4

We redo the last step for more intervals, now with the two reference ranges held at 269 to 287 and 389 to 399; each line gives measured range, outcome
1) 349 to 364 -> 2.2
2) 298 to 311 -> -0.1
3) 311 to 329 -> 1.9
